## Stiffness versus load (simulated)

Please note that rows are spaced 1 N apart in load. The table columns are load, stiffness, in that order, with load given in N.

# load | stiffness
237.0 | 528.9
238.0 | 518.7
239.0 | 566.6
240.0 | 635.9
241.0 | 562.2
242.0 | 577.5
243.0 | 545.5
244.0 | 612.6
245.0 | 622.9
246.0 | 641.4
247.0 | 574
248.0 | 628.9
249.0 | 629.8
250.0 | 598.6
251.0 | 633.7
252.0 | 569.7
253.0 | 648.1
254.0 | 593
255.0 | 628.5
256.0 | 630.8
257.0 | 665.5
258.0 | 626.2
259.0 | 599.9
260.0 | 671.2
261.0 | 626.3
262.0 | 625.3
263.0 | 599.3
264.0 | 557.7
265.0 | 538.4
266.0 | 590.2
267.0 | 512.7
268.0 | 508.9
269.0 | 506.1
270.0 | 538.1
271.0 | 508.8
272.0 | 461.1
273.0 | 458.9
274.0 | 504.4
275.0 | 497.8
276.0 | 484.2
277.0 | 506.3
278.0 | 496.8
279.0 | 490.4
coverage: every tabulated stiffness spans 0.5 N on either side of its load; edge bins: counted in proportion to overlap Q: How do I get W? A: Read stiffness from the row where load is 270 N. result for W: 538.1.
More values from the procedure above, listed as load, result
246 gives 641.4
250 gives 598.6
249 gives 629.8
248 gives 628.9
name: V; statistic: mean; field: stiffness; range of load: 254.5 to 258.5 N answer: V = 638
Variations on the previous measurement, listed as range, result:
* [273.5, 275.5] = 501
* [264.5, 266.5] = 564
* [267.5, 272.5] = 505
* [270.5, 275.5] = 486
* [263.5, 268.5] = 542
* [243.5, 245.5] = 618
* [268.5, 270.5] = 522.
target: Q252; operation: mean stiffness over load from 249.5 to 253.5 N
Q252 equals 613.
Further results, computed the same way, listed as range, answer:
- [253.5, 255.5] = 611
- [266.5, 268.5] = 511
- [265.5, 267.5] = 551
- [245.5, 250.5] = 615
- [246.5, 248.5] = 601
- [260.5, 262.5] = 626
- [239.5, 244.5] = 587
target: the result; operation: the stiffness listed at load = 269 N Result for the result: 506.1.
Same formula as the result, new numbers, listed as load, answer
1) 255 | 628.5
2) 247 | 574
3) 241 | 562.2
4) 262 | 625.3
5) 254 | 593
